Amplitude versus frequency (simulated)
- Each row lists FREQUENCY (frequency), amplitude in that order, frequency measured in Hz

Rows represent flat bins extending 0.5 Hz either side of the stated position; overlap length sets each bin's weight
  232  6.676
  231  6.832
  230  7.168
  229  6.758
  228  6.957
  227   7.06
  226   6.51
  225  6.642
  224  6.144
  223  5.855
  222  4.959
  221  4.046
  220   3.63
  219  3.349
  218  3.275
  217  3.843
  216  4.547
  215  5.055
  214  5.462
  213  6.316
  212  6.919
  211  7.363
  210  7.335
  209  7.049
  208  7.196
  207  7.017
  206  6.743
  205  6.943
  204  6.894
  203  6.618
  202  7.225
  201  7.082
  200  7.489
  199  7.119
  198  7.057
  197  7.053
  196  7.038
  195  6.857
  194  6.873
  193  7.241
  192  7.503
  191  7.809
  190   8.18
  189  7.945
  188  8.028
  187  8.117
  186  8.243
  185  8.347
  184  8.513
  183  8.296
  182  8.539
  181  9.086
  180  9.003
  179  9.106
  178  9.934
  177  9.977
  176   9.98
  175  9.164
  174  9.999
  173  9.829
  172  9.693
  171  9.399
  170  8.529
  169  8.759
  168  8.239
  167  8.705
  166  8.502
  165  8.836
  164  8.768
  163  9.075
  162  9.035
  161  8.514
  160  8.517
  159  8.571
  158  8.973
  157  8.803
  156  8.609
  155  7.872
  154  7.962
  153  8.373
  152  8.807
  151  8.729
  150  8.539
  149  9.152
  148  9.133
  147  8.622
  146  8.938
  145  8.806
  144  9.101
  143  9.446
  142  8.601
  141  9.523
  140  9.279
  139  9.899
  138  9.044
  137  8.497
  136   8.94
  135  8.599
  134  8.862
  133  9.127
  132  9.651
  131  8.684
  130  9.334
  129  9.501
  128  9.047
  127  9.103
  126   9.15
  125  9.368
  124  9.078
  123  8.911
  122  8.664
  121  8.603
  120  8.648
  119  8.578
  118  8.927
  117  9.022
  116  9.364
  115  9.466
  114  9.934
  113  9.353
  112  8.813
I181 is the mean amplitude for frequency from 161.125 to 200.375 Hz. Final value 8.46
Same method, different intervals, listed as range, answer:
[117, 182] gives 8.98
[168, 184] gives 9.23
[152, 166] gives 8.61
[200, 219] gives 6.23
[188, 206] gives 7.24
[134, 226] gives 7.86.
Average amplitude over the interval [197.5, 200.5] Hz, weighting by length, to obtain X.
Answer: 7.22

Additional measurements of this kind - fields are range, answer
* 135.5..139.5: 9.09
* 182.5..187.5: 8.3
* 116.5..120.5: 8.79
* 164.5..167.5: 8.68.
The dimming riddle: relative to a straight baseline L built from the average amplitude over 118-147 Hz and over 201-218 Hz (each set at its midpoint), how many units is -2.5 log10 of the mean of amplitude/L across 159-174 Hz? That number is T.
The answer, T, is -0.141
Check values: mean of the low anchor 9.03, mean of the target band 8.91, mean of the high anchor 6.34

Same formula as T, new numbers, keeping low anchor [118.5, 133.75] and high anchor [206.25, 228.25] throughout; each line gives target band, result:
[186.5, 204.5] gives -0.126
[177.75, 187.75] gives -0.233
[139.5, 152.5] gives -0.083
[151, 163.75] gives -0.093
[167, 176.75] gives -0.249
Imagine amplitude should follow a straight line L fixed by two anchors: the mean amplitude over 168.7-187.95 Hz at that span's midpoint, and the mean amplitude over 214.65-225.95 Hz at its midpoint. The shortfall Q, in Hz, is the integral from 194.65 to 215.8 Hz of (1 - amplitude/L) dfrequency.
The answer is -1.9 Hz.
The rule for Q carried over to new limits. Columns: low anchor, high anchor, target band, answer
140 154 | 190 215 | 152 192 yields -3.7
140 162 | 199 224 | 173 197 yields -4.1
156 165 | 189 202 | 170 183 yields -2.1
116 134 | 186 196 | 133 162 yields -0.9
